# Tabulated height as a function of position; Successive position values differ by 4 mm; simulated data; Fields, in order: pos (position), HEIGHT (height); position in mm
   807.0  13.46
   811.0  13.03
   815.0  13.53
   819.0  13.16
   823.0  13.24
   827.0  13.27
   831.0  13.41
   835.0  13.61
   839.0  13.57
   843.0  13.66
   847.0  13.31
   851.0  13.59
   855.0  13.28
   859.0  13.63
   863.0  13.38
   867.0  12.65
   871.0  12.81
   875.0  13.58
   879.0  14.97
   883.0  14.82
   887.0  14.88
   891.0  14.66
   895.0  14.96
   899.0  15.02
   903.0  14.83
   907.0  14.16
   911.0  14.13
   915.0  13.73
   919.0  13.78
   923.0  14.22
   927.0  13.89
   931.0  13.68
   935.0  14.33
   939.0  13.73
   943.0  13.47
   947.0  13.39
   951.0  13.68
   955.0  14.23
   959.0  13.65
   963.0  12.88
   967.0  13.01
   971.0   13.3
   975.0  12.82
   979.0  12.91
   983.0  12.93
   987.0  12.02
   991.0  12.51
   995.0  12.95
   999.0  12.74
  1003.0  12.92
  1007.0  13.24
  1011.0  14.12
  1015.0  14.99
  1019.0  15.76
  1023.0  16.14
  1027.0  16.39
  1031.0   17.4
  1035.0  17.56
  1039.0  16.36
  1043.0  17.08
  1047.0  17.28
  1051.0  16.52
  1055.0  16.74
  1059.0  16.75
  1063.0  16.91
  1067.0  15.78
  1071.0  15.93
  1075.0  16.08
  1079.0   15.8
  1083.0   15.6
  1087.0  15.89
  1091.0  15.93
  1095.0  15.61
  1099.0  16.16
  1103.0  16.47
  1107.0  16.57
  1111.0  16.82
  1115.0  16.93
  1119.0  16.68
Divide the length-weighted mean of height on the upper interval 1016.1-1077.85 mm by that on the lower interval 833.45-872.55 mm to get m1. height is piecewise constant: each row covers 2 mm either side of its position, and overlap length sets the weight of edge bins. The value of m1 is 1.2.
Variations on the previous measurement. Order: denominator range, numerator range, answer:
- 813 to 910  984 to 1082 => 1.11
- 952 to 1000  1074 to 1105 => 1.22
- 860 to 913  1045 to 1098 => 1.14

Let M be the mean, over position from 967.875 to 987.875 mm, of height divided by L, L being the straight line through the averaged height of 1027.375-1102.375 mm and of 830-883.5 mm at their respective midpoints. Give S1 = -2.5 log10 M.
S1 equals 0.18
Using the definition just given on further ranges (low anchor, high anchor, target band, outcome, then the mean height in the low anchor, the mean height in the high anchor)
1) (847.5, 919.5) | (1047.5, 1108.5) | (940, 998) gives 0.14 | 14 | 16.2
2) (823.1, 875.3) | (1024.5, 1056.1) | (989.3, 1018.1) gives 0.20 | 13.4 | 16.9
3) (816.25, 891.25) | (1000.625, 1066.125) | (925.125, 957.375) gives 0.07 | 13.6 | 16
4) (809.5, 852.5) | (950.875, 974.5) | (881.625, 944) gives -0.07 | 13.4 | 13.4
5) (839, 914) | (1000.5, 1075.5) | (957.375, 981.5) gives 0.16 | 14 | 16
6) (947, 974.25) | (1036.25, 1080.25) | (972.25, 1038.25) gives 0.05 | 13.4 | 16.5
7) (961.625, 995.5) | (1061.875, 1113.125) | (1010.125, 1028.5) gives -0.11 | 12.8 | 16.1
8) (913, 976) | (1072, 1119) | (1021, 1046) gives -0.12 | 13.6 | 16.2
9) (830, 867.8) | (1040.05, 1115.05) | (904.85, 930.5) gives 0.03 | 13.4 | 16.3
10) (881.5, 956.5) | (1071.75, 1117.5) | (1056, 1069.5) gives -0.05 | 14.2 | 16.2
